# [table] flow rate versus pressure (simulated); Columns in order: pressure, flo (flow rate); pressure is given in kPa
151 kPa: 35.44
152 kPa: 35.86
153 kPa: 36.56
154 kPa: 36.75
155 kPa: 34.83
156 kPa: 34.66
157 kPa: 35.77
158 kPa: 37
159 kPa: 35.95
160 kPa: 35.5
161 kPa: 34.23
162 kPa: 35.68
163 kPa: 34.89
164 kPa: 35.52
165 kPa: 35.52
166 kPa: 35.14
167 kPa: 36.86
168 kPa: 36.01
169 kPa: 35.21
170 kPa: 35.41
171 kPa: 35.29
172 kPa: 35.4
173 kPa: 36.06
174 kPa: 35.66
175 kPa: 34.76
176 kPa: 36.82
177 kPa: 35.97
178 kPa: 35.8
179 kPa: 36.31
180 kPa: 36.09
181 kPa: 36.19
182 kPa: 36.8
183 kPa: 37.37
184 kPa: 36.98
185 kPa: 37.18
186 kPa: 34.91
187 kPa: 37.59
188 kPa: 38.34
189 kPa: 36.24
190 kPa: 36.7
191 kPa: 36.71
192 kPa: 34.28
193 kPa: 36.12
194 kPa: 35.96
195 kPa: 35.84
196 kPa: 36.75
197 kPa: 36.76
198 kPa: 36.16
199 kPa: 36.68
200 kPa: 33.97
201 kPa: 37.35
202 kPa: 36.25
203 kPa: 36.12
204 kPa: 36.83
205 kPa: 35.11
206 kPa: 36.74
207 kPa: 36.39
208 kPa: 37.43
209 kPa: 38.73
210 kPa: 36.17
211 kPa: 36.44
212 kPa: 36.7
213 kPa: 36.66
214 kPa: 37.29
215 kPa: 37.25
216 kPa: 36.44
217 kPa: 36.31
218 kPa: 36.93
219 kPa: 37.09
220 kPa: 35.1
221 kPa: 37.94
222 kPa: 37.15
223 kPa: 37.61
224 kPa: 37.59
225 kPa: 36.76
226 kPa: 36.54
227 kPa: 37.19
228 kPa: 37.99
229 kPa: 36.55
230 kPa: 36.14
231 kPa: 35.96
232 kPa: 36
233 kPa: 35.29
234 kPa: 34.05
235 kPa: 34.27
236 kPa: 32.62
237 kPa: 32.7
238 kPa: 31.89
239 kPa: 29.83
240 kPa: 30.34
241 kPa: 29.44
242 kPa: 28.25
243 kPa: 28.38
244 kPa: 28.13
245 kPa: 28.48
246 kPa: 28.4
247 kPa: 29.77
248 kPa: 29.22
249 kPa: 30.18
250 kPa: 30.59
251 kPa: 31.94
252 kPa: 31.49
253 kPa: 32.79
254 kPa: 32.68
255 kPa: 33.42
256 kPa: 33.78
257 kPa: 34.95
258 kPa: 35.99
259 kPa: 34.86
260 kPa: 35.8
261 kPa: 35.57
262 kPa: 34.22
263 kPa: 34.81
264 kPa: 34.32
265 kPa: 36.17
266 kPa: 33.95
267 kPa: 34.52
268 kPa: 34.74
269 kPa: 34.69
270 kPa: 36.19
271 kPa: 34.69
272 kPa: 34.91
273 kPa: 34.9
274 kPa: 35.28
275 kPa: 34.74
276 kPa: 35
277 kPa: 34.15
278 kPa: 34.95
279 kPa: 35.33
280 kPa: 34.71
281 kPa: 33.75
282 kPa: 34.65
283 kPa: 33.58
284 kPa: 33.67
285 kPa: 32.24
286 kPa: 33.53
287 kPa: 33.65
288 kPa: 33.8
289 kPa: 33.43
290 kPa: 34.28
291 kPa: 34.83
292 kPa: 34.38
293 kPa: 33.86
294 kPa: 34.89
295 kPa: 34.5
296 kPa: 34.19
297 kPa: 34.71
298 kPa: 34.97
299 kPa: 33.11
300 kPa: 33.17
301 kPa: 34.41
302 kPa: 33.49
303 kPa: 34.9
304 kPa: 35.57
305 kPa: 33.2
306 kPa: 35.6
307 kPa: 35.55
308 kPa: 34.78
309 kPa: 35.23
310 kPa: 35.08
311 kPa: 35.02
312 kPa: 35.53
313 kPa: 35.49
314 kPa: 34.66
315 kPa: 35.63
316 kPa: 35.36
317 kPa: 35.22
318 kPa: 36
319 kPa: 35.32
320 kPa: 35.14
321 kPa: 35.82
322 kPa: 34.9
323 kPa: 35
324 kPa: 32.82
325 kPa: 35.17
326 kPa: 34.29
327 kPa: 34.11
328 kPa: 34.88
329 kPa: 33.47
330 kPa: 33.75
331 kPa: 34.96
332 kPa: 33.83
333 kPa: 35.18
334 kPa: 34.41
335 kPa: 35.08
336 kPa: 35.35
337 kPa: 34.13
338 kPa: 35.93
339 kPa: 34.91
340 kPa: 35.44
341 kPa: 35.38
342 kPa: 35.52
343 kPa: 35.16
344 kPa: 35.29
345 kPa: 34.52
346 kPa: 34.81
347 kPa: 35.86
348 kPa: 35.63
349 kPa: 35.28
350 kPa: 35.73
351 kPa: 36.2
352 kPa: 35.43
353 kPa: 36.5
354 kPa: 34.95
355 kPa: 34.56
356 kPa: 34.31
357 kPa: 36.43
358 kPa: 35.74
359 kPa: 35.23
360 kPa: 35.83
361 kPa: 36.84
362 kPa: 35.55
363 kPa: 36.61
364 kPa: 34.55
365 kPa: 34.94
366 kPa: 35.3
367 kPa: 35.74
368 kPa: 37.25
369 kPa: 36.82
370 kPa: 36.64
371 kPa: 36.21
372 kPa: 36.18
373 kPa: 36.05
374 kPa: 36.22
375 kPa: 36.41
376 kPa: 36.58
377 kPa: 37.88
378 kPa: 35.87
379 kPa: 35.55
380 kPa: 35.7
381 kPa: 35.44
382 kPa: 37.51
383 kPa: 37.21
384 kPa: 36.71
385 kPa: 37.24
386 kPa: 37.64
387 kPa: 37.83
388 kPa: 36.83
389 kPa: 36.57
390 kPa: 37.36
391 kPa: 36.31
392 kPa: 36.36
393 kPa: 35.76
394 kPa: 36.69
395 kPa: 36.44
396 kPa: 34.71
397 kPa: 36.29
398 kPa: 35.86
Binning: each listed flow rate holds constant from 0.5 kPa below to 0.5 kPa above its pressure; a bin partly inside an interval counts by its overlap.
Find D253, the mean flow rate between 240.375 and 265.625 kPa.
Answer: 32.1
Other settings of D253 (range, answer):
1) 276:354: 34.7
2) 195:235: 36.5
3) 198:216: 36.6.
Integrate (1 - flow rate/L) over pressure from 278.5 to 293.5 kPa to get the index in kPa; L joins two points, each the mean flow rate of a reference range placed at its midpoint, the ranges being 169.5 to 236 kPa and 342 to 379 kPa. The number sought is 0.9 kPa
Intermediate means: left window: 36.4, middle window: 34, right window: 35.8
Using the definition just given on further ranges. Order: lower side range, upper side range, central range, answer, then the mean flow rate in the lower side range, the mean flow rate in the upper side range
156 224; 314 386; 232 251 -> 2.7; 36.3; 35.5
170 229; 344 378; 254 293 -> 1.8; 36.5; 35.8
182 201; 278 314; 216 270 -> 2.4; 36.4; 34.4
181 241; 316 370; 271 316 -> 1.3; 36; 35.2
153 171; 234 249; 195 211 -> -1.8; 35.6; 30.3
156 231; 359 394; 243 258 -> 2.1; 36.3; 36.4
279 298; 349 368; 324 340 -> 0.2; 34.1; 35.6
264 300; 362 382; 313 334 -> 0.2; 34.4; 36.1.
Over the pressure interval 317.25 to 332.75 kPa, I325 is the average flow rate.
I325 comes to 34.6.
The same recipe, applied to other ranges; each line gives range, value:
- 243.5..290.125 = 33.5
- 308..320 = 35.3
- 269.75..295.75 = 34.4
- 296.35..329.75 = 34.8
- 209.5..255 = 33.9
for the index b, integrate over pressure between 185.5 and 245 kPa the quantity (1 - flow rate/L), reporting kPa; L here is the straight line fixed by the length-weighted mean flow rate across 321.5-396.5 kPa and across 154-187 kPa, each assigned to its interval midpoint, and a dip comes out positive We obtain 0.59 kPa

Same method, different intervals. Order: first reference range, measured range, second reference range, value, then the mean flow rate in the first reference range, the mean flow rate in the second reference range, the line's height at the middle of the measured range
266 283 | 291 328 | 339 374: 0.4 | 34.8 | 35.7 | 35.1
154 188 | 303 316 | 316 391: 0.2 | 35.9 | 35.6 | 35.7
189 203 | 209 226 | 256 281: -0.5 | 36.1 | 34.9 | 35.8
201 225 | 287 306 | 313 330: 0.6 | 36.8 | 34.8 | 35.3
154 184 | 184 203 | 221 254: -0.8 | 35.8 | 33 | 34.8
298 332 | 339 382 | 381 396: 0.3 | 34.7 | 36.8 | 36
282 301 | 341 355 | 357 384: 0.0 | 34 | 36.2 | 35.5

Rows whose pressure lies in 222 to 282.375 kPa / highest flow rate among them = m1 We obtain 37.99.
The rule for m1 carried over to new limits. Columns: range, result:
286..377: 37.88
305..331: 36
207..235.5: 38.73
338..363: 36.84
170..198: 38.34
